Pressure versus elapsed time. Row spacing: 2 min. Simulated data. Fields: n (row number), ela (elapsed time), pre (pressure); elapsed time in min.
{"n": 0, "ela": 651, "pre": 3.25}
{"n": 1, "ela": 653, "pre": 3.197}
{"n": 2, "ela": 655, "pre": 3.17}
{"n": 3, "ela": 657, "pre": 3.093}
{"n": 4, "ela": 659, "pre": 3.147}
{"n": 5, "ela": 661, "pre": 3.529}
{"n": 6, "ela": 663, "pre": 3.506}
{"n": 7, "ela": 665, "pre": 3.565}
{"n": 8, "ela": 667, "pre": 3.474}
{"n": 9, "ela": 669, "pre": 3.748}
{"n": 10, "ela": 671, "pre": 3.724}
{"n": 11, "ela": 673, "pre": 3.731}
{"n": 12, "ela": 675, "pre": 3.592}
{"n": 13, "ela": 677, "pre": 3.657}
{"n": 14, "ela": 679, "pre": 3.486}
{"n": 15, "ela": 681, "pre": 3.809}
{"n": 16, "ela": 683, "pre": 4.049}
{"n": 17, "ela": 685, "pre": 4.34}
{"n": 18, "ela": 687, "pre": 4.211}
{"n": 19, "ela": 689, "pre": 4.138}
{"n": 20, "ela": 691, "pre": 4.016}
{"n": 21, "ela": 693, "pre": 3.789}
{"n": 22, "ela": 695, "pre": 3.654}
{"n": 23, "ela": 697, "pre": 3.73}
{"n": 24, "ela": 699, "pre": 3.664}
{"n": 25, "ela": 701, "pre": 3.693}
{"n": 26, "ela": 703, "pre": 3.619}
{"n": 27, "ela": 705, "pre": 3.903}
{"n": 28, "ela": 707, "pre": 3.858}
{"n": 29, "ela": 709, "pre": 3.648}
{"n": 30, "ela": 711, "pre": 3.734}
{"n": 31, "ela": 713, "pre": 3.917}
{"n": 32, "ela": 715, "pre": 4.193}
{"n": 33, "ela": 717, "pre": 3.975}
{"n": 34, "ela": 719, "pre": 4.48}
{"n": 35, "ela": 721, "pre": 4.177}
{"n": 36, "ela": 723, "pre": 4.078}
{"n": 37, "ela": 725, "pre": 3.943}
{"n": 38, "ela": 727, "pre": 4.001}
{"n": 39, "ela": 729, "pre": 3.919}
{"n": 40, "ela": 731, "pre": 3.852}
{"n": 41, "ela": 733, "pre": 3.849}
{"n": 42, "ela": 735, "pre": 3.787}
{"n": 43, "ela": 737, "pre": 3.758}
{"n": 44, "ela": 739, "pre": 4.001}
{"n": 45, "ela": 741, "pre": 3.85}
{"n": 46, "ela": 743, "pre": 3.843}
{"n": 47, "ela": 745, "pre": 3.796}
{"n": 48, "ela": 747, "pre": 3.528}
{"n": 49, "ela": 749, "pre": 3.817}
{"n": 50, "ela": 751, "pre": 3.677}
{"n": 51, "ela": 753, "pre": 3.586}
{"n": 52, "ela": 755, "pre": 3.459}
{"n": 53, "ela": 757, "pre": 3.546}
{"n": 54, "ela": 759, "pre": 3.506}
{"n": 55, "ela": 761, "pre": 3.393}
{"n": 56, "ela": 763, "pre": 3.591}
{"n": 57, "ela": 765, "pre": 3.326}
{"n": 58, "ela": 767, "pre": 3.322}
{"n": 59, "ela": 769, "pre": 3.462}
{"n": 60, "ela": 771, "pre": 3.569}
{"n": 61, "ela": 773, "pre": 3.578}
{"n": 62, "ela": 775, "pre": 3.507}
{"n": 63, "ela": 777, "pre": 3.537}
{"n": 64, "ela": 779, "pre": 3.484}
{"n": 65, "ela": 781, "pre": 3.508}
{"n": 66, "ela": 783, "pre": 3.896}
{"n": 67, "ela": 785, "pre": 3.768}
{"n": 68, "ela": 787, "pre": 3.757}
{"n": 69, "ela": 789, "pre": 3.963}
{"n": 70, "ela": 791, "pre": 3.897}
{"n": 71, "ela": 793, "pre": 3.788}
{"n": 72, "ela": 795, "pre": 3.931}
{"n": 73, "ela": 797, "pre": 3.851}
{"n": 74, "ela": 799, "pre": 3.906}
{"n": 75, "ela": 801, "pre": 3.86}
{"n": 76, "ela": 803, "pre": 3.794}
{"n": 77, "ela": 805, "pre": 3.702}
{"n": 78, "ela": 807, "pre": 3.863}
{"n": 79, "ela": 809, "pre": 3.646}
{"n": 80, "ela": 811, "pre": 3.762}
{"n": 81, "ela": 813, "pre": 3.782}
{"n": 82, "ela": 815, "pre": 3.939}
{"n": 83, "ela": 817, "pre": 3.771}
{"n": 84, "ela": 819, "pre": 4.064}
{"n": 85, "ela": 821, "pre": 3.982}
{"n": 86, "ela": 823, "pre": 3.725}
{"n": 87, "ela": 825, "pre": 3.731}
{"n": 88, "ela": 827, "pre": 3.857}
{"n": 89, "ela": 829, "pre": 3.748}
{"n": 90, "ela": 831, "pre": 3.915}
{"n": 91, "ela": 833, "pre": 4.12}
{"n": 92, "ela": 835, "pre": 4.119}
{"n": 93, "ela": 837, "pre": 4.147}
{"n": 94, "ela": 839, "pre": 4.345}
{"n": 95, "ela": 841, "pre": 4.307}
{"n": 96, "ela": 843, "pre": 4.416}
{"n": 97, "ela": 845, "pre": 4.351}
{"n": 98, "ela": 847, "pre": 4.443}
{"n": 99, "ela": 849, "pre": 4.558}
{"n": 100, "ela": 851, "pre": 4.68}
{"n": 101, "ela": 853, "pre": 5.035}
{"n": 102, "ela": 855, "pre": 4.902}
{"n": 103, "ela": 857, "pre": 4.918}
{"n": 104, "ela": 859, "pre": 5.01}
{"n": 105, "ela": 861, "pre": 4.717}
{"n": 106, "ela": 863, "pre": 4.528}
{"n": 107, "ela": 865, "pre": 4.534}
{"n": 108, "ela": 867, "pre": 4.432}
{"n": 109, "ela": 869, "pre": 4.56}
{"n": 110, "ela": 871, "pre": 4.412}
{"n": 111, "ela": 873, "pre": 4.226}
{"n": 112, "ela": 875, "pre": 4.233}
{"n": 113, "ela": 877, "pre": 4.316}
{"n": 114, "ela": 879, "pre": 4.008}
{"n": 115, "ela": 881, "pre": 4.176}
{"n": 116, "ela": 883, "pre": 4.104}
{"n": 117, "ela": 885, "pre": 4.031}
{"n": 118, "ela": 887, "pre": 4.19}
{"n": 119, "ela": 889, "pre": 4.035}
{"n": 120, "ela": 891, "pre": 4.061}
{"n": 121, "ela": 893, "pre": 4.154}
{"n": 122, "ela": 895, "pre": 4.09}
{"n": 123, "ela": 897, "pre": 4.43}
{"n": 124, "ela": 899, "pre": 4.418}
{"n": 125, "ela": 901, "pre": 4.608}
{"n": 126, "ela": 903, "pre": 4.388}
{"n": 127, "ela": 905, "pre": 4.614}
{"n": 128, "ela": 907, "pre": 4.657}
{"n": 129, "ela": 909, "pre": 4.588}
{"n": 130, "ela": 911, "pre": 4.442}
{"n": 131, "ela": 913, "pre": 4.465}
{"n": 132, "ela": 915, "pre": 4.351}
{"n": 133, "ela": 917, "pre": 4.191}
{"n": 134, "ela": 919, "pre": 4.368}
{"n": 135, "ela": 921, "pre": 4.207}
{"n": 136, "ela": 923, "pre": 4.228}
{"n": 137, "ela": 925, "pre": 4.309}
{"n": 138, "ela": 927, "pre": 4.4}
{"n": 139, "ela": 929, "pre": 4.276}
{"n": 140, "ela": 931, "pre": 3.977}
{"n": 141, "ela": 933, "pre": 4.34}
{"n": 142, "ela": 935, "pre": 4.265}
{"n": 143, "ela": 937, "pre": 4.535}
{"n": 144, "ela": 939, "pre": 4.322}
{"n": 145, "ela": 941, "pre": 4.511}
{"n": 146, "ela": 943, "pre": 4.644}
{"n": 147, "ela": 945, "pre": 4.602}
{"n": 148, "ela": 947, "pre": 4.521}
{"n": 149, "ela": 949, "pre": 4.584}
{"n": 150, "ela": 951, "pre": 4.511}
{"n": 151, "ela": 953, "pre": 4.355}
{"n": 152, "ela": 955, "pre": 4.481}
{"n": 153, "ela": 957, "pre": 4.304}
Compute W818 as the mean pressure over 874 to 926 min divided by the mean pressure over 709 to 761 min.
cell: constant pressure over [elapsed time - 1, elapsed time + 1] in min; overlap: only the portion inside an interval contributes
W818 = 1.1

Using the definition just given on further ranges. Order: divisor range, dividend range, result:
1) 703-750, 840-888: 1.14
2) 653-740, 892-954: 1.16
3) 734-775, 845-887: 1.24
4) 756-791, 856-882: 1.25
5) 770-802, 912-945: 1.16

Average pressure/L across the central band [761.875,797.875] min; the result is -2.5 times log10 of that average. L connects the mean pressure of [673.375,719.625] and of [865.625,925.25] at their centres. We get 0.11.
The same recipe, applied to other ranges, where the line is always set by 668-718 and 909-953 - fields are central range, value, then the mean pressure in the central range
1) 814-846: 0.03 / 4.03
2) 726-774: 0.08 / 3.67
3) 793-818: 0.08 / 3.82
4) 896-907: -0.05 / 4.51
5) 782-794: 0.06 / 3.84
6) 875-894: 0.04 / 4.13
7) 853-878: -0.09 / 4.58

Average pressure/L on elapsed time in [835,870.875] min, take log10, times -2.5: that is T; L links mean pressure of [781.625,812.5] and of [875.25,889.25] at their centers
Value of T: -0.14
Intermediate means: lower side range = 3.82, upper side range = 4.13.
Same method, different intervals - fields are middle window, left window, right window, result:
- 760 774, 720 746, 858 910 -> 0.16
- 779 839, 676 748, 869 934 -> 0.07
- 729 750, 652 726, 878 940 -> 0.02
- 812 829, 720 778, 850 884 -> 0.09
